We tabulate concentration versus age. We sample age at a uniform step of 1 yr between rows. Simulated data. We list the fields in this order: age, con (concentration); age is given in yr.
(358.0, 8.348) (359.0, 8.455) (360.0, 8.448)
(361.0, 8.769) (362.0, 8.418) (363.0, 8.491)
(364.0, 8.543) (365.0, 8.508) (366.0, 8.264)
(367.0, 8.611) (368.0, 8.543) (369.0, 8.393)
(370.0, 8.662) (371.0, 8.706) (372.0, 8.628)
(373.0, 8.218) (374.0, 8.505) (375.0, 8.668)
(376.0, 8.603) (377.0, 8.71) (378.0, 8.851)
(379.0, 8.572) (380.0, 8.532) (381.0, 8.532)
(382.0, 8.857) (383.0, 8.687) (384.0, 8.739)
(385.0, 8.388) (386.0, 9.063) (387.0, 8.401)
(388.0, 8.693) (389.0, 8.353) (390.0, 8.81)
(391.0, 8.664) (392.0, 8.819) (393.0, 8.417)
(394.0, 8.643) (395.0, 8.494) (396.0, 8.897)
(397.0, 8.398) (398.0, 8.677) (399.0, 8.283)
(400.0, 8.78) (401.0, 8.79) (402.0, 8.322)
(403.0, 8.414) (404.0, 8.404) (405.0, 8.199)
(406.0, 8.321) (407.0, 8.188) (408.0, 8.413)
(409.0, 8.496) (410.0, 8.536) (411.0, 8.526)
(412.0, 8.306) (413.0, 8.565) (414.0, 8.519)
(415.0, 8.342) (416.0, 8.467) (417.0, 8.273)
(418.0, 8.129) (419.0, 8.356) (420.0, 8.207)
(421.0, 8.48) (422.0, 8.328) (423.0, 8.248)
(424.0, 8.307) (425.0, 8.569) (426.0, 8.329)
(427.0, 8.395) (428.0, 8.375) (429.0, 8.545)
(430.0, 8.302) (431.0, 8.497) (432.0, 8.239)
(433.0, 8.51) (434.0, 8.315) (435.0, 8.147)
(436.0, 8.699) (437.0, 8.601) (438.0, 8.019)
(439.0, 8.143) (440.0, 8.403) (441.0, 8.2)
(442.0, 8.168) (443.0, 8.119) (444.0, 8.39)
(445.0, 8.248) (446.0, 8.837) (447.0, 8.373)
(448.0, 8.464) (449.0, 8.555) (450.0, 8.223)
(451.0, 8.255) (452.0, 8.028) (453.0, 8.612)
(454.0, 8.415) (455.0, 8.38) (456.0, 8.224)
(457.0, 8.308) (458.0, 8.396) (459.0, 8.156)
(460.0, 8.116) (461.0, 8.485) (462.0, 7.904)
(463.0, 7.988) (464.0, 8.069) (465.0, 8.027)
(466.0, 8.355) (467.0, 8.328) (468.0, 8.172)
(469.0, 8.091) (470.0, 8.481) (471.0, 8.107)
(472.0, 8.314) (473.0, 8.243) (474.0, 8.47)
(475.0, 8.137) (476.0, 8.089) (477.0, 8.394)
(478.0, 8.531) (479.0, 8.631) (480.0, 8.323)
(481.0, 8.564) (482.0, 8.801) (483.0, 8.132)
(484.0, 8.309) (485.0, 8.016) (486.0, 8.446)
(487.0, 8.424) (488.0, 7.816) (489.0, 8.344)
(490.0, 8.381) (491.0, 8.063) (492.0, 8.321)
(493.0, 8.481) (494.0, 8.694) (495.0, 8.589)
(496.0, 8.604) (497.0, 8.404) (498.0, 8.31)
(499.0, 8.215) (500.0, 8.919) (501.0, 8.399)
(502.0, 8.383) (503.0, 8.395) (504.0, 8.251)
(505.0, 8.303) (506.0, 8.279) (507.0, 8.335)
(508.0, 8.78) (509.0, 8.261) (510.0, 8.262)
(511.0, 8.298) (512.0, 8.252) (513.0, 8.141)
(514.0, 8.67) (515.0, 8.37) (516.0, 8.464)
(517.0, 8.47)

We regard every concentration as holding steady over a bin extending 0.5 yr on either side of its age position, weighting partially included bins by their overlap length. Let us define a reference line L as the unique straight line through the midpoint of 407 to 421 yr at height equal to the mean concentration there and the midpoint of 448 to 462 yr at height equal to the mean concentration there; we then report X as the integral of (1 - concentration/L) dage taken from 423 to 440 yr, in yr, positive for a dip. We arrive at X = 0.0 yr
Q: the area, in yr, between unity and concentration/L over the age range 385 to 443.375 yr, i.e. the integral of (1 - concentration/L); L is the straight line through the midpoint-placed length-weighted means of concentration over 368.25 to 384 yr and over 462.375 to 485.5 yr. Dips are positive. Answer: 0.4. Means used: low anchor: 8.61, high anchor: 8.28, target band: 8.43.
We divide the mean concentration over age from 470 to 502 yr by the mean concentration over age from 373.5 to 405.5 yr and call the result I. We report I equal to 0.97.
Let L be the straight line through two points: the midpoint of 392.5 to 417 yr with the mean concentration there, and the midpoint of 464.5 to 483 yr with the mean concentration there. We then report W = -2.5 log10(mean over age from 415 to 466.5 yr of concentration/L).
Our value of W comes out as 0.010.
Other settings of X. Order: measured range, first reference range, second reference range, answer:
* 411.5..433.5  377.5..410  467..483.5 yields 0.3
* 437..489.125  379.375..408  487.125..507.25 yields 0.9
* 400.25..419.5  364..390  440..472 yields 0.1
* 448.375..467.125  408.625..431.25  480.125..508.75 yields 0.3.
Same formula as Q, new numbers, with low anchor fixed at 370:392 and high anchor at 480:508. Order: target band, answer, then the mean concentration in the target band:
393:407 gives 0.2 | 8.49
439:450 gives 0.2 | 8.36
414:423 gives 0.2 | 8.33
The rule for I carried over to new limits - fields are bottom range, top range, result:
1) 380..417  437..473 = 0.97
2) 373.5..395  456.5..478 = 0.95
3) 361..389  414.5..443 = 0.97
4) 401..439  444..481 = 0.99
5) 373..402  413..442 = 0.97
